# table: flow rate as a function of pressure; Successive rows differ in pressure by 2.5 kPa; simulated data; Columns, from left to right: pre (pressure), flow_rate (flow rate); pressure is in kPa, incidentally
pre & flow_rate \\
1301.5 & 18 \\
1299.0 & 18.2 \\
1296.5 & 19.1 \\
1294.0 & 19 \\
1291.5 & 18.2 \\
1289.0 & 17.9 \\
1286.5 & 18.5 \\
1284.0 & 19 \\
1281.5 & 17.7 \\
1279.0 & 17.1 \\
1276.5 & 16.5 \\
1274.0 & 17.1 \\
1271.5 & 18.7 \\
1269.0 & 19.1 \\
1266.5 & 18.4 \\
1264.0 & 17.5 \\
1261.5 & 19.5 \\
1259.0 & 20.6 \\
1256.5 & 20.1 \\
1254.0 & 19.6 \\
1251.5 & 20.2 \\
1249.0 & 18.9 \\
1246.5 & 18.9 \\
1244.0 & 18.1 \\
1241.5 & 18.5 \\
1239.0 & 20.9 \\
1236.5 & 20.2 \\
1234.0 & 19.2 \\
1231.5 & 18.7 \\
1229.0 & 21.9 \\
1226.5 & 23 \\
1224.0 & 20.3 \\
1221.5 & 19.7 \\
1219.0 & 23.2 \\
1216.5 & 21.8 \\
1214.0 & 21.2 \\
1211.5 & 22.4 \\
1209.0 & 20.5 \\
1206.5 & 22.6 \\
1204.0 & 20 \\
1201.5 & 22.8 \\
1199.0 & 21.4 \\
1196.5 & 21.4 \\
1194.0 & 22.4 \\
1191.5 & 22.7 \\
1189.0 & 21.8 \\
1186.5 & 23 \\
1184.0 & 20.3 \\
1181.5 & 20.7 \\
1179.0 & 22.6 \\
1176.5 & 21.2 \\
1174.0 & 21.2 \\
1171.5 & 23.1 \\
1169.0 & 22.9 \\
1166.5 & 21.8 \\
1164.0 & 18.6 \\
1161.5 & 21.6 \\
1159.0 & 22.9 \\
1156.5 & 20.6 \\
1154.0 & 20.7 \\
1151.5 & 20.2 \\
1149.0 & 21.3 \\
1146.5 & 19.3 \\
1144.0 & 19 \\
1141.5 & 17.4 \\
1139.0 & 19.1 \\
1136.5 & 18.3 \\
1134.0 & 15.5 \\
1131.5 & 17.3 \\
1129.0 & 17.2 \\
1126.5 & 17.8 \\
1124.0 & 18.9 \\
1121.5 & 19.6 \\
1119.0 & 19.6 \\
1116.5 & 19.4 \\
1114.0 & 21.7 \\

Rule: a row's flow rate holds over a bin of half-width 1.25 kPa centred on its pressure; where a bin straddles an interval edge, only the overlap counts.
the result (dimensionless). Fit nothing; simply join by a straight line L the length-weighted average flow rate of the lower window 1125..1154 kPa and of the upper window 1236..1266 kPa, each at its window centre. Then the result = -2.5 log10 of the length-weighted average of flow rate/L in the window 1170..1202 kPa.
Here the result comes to -0.16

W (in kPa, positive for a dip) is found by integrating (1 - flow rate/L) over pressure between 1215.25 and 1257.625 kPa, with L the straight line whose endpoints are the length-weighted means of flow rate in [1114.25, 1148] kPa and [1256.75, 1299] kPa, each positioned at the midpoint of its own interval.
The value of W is -4.1 kPa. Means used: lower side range 18.5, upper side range 18.4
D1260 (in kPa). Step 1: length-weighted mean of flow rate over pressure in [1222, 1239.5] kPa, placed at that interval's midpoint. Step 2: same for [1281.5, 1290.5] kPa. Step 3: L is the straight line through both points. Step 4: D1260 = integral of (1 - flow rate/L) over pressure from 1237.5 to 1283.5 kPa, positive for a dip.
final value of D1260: 1.5 kPa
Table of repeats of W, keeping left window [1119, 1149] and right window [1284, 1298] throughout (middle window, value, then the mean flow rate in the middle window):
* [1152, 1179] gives -4.6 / 21.5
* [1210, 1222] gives -2.1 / 21.8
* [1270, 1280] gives 0.6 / 17.4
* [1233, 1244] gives -0.6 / 19.5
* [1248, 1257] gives -0.6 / 19.7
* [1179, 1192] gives -2.3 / 21.7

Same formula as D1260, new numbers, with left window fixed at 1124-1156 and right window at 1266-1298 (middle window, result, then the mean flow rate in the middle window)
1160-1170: -1.43 kPa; 21.2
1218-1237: -2.49 kPa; 20.8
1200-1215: -2.58 kPa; 21.6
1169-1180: -2.12 kPa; 22.1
